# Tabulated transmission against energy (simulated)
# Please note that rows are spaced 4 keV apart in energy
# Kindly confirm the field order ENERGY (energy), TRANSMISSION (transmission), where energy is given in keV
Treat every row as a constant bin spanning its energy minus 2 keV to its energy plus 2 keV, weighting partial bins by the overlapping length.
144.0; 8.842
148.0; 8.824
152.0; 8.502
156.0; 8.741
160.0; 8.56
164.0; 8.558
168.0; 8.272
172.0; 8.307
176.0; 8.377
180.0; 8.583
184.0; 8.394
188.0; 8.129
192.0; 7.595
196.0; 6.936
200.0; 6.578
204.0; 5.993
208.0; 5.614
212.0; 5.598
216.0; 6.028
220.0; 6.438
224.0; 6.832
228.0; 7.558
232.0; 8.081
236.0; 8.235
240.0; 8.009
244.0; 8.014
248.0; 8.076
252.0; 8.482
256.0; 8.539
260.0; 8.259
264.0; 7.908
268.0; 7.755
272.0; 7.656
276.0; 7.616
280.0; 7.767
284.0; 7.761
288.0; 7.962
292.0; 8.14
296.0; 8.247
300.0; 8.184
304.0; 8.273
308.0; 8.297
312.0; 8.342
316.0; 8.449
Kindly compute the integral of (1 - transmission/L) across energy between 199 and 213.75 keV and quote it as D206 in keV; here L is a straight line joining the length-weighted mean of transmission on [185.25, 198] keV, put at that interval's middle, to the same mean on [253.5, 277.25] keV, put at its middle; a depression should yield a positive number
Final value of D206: 3.40 keV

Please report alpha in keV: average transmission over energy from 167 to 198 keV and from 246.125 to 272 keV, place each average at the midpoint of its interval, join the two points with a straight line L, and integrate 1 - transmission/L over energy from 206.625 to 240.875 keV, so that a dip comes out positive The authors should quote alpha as 5.0 keV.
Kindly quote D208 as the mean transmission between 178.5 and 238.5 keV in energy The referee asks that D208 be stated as 7.1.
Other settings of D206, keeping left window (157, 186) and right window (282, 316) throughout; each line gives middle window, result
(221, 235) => 1.4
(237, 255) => 0.2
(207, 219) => 3.6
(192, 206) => 2.9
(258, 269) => 0.3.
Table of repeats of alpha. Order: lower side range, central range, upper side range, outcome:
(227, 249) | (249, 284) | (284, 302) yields 0.29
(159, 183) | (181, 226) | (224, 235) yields 7.00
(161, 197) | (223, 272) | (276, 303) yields 0.43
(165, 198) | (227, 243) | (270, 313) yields 0.11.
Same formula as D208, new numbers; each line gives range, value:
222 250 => 7.83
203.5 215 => 5.73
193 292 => 7.42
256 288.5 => 7.87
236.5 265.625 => 8.19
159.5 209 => 7.7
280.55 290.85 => 7.87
